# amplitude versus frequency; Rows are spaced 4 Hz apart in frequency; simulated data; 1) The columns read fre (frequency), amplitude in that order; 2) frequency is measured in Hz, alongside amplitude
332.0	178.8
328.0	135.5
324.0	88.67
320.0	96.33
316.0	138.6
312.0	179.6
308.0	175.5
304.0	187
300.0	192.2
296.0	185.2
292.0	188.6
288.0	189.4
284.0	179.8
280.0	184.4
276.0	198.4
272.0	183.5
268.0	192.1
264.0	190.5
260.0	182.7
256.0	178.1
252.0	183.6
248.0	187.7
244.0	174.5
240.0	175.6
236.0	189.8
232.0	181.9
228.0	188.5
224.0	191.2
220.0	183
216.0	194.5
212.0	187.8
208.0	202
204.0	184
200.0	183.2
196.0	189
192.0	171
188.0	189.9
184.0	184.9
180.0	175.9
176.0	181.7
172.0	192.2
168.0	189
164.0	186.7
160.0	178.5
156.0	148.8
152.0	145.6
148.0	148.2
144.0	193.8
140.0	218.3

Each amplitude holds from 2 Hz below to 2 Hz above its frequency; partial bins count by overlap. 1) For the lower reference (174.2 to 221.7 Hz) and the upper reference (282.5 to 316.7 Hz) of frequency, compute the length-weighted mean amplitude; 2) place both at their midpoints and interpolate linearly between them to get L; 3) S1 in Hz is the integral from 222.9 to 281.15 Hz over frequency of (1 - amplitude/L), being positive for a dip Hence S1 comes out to -0.71 Hz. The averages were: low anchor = 186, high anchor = 181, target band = 185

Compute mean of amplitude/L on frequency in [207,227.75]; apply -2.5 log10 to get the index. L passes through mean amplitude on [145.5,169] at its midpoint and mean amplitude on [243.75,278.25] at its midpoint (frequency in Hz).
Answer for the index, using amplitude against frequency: -0.08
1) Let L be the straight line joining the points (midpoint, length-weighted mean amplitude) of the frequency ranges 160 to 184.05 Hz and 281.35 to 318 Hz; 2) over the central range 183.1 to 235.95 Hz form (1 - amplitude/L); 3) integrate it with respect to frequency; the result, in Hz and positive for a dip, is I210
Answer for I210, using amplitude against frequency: -1.2 Hz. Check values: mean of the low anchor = 185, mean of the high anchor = 180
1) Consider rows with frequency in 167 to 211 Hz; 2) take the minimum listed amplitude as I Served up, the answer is 171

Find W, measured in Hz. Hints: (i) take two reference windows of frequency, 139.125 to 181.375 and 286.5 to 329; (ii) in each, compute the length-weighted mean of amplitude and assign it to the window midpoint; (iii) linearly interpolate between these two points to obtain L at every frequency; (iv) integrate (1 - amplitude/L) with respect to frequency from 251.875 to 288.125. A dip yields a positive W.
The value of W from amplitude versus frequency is -4.8 Hz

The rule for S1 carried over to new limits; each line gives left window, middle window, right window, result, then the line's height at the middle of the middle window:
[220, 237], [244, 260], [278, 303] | 0.42 Hz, 187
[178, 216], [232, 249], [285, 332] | -0.53 Hz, 176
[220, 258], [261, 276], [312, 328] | -2.74 Hz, 160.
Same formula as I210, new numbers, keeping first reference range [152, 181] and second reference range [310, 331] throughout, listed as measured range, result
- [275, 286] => -3.4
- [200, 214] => -2.2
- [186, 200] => -1.2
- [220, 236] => -2.9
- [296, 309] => -4.8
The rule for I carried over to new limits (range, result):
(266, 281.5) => 183.5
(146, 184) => 145.6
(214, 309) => 174.5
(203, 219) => 184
